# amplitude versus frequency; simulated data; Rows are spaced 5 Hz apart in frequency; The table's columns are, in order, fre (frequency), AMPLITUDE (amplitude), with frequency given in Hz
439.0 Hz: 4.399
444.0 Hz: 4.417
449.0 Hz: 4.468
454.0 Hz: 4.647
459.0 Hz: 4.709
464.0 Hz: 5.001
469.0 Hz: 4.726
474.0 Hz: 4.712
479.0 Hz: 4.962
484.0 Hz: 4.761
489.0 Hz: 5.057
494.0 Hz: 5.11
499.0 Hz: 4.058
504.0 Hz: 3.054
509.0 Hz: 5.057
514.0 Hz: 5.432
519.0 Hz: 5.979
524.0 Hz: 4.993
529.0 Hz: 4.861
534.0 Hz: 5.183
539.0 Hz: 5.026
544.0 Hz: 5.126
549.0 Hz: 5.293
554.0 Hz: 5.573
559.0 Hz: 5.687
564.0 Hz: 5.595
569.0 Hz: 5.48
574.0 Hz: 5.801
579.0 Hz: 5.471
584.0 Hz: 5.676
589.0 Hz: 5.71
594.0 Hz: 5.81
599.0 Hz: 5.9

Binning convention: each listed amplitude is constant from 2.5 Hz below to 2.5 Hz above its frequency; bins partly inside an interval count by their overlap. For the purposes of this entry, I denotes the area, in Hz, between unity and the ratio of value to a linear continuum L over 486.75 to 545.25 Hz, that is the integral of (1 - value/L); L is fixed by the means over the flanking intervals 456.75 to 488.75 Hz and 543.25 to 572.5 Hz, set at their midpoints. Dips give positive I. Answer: 3.0 Hz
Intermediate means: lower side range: 4.83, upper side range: 5.49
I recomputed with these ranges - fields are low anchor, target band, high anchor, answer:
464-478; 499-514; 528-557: 2.1 Hz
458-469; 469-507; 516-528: 3.9 Hz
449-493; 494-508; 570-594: 2.9 Hz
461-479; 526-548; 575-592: 1.0 Hz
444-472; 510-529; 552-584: -0.6 Hz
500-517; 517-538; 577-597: -1.9 Hz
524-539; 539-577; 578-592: -1.1 Hz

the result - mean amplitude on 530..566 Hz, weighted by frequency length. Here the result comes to 5.33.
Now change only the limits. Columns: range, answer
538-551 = 5.16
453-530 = 4.82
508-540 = 5.24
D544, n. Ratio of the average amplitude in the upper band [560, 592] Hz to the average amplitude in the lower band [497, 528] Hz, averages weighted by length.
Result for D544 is 1.2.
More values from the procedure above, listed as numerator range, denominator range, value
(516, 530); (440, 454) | 1.19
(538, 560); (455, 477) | 1.12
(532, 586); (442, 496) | 1.14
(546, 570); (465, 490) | 1.14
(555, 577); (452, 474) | 1.18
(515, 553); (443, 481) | 1.11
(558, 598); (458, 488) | 1.17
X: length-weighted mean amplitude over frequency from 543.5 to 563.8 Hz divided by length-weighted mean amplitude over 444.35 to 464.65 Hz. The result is 1.18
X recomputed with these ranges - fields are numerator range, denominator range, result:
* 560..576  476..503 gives 1.20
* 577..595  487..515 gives 1.24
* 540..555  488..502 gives 1.14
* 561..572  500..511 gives 1.39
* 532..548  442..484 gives 1.09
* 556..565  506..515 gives 1.11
